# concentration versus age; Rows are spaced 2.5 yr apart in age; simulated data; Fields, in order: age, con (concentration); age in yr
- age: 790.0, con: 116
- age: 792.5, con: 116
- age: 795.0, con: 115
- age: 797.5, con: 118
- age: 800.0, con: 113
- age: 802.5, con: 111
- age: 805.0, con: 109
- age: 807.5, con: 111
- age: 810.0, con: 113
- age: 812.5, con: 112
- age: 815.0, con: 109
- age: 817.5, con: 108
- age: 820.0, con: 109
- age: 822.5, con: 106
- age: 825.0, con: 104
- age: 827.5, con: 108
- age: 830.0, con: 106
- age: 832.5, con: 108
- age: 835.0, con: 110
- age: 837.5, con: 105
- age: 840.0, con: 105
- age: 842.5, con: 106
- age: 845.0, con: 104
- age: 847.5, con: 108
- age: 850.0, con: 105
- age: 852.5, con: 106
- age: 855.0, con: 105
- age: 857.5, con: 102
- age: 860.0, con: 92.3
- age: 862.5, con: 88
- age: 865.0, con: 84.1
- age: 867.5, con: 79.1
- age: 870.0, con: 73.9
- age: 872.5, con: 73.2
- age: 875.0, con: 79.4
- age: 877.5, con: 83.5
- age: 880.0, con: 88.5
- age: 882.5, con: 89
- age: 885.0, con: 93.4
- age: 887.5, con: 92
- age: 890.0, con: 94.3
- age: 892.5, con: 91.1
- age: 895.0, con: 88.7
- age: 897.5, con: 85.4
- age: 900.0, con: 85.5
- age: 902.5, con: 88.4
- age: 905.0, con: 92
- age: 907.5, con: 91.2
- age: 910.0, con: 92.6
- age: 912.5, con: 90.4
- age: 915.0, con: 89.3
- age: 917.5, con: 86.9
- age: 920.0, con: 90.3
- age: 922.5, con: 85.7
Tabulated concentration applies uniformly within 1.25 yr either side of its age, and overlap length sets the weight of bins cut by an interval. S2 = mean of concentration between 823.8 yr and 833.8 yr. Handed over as 107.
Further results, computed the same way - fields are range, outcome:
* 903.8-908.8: 91.6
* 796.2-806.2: 113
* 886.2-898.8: 90.3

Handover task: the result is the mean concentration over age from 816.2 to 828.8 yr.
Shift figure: 107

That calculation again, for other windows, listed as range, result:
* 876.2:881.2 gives 85.9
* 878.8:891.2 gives 91.4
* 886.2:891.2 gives 93.1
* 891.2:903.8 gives 87.9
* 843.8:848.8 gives 106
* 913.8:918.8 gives 88.1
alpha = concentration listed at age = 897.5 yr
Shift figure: 85.4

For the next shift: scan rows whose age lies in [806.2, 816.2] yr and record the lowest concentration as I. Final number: 109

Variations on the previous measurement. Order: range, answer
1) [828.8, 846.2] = 104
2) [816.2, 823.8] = 106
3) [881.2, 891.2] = 89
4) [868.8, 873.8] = 73.2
